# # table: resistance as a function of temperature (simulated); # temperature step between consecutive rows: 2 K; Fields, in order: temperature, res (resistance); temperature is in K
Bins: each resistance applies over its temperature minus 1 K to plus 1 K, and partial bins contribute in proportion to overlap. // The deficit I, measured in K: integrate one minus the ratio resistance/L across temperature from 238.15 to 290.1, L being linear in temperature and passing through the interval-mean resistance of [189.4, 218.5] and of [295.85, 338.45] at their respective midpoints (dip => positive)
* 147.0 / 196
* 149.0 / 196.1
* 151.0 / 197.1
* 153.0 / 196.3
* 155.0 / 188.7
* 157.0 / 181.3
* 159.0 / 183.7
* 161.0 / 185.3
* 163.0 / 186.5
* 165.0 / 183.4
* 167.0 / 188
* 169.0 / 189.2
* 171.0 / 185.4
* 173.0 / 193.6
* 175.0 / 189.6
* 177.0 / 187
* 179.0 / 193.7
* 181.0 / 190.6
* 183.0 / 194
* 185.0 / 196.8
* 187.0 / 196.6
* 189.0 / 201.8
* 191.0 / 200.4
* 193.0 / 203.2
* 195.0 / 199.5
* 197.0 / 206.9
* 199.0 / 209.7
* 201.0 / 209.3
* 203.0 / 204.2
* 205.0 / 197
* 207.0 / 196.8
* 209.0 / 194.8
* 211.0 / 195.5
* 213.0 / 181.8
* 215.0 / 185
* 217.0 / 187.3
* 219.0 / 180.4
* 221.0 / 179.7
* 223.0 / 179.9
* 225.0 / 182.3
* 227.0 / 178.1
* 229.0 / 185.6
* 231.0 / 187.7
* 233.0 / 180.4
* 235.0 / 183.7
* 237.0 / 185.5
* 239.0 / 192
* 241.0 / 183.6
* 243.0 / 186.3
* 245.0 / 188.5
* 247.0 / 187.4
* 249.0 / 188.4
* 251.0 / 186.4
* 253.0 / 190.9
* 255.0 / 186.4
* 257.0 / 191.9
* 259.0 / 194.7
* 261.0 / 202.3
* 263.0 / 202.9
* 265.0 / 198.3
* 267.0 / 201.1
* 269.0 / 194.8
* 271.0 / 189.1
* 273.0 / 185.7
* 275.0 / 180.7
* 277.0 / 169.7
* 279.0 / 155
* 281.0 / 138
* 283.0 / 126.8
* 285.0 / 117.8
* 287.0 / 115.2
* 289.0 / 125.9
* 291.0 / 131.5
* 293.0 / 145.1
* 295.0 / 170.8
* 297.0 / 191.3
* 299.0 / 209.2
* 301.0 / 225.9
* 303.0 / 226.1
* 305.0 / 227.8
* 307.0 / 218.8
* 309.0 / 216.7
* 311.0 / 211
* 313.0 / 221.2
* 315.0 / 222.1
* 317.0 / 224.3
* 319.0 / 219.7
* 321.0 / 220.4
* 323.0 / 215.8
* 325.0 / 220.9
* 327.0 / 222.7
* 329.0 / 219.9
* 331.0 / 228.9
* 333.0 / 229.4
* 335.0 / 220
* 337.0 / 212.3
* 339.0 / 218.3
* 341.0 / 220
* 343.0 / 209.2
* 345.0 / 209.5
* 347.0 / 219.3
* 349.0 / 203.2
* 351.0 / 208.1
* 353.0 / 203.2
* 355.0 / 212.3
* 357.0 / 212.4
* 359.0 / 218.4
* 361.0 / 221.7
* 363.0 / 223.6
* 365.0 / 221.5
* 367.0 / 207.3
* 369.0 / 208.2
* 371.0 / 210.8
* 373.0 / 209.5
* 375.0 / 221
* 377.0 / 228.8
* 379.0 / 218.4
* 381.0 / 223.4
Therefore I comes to 8.1 K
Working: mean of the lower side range 198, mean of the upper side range 219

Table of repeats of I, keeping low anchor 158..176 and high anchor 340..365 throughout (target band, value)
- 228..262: 1.7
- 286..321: 2.0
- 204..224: 0.6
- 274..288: 4.1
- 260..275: 0.5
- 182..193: -0.5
